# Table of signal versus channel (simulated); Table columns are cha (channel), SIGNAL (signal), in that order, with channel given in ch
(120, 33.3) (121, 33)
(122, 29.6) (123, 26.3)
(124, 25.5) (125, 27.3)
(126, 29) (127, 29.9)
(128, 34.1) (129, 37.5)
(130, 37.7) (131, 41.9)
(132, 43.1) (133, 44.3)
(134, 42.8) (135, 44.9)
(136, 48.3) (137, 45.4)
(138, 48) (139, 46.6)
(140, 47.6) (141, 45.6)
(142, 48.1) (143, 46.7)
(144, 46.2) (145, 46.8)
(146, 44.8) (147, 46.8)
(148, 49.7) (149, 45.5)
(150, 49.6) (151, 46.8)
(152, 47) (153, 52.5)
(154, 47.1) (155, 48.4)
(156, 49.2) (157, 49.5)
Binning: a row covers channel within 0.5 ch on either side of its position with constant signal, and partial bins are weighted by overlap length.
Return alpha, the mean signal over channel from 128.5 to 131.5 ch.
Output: 39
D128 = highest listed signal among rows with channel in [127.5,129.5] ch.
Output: 37.5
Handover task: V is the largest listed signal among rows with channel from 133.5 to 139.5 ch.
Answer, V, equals 48.3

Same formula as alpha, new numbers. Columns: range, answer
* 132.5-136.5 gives 45.1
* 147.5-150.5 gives 48.3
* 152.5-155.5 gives 49.3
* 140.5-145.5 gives 46.7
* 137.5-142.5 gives 47.2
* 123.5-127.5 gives 27.9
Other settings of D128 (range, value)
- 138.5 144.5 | 48.1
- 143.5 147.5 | 46.8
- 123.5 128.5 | 34.1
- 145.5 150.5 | 49.7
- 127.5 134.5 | 44.3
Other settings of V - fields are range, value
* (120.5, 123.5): 33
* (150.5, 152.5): 47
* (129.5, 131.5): 41.9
